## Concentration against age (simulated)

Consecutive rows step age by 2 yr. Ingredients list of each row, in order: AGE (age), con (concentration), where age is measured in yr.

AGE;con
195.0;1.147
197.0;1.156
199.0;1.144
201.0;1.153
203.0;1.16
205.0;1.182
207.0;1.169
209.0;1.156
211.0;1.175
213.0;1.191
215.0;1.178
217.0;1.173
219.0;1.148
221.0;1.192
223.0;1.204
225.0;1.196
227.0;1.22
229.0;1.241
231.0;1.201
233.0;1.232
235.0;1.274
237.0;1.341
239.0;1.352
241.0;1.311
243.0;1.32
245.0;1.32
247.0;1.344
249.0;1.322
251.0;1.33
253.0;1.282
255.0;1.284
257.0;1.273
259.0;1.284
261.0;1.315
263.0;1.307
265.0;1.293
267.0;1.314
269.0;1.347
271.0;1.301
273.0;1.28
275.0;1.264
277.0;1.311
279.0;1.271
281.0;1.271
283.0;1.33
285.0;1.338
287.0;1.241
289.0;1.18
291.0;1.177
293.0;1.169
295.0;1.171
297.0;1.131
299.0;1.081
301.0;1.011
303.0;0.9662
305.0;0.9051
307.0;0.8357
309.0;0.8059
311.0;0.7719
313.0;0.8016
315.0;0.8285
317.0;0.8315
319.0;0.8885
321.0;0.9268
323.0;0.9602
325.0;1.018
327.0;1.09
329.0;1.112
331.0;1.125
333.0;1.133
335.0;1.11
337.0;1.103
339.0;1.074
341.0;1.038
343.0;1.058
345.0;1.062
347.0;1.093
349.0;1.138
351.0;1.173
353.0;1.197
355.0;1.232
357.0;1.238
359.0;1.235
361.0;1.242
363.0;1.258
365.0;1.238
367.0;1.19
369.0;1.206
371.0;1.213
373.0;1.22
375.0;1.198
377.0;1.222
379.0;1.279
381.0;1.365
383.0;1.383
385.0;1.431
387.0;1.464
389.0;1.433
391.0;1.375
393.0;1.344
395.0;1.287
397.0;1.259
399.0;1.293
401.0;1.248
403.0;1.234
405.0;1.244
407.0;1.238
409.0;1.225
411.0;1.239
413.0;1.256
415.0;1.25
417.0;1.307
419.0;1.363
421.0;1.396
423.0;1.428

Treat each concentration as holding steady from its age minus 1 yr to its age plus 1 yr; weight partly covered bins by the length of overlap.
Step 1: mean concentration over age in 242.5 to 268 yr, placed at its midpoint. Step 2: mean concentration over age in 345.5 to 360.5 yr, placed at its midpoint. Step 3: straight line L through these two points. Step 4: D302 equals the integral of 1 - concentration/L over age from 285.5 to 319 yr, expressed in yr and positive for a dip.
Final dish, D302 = 6.8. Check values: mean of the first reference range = 1.31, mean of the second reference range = 1.18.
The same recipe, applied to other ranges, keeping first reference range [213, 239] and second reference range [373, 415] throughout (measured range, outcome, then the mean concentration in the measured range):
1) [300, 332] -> 8.4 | 0.93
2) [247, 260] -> -0.7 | 1.3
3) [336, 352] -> 2.3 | 1.09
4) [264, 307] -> 1.7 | 1.2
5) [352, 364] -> 0.4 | 1.23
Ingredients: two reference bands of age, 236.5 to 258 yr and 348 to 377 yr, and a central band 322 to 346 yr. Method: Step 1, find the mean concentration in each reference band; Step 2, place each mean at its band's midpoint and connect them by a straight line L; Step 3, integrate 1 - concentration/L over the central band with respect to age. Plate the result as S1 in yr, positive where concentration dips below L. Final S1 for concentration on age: 3.2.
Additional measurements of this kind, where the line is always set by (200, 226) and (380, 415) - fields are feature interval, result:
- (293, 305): 1.7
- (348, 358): 0.6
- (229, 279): -3.9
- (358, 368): 0.4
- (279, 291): -0.4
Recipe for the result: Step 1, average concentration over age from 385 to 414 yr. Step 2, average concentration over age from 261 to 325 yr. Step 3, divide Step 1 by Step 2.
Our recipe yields 1.17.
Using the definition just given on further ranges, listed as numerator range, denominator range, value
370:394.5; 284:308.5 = 1.21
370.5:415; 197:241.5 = 1.07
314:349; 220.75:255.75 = 0.81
